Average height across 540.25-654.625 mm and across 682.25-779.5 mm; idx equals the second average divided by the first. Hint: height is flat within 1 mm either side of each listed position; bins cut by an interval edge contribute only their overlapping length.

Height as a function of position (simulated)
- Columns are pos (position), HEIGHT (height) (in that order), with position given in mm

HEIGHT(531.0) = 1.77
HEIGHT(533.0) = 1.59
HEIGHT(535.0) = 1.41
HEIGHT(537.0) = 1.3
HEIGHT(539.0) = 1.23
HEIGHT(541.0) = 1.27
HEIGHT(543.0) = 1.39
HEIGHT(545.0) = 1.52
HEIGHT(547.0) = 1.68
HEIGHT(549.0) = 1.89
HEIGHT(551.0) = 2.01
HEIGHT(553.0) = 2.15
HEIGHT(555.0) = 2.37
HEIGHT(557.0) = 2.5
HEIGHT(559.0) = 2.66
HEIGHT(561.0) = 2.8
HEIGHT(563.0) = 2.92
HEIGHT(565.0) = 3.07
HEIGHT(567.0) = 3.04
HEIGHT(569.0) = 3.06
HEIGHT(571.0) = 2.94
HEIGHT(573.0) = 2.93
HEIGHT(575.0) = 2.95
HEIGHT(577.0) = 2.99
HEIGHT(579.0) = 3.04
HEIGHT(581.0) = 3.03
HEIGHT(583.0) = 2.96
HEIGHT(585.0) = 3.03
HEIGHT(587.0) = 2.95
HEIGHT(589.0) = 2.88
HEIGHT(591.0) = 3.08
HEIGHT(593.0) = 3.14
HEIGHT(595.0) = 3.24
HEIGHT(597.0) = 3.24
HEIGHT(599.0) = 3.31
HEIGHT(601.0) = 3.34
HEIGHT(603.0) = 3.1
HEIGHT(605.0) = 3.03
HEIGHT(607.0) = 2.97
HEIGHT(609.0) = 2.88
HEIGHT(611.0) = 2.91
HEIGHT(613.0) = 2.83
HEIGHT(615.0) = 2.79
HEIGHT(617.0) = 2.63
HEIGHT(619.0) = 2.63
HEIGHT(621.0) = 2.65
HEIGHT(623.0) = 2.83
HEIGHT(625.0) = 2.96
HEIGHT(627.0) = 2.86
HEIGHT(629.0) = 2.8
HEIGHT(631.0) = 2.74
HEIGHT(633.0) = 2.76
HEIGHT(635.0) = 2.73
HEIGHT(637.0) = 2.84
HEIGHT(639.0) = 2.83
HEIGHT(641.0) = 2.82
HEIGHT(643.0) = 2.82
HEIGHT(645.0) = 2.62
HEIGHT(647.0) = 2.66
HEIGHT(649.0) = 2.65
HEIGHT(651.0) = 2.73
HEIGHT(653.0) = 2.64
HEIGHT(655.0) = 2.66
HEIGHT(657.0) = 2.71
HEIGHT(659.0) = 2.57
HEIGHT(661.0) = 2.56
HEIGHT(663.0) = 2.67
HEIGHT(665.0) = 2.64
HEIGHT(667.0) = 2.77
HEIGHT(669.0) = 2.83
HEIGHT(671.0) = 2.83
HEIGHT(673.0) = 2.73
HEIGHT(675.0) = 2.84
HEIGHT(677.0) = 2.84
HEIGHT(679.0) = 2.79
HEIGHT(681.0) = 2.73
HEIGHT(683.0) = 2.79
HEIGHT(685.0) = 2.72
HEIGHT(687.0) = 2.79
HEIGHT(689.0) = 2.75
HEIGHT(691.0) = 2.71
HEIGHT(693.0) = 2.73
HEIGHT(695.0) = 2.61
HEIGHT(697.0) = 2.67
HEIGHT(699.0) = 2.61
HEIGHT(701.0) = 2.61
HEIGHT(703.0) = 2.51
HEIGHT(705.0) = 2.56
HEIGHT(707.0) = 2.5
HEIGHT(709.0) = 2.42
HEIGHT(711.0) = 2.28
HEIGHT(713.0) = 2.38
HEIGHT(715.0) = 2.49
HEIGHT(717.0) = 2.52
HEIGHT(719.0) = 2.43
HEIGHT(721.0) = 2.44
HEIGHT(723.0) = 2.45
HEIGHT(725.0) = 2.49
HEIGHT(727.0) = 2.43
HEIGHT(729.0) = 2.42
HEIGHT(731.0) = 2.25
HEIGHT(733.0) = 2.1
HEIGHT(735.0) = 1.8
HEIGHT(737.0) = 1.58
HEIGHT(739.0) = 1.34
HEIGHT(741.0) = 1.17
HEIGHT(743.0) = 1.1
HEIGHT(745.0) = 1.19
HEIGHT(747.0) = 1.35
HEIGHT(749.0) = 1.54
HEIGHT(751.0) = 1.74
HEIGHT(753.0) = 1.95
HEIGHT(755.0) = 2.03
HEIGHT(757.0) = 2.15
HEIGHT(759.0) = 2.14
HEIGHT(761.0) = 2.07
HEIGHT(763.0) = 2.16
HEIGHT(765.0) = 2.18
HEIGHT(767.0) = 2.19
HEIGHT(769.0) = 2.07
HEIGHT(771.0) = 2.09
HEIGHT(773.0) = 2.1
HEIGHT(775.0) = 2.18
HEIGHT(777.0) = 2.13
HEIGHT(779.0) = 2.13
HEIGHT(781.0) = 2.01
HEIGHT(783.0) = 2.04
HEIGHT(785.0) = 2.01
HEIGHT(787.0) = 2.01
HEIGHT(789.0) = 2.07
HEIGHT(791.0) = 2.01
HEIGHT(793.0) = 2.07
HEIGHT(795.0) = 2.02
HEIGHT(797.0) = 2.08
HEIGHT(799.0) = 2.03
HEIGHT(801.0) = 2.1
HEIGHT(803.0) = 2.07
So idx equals 0.80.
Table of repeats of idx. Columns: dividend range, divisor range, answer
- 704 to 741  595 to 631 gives 0.76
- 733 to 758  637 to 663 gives 0.59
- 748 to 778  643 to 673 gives 0.76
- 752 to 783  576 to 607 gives 0.68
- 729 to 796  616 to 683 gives 0.70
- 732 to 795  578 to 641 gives 0.65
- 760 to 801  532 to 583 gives 0.90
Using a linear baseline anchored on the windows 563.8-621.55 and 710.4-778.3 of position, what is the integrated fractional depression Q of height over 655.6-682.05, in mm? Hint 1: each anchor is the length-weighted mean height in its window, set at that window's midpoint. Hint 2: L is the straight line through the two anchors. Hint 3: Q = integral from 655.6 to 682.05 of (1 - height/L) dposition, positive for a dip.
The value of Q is -2.4 mm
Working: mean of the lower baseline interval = 2.99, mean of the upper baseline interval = 2.03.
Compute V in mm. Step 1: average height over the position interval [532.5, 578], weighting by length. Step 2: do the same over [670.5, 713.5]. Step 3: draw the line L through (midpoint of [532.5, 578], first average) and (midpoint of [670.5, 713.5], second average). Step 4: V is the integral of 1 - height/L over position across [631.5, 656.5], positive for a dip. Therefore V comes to -2.1 mm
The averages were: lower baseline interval 2.25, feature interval 2.73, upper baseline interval 2.66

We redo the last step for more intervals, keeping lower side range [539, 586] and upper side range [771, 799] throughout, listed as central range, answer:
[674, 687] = -2.9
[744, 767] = 2.6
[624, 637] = -2.4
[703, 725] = -2.5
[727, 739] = 0.9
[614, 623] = -1.1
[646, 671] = -4.0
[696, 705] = -1.5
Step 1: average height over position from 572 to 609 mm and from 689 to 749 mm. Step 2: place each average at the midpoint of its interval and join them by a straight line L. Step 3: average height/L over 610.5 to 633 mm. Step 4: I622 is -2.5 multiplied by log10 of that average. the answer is 0.03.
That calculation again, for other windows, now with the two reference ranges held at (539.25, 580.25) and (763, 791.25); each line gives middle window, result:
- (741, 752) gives 0.489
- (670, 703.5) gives -0.214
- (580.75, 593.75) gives -0.246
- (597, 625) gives -0.235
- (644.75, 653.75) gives -0.161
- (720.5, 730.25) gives -0.126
